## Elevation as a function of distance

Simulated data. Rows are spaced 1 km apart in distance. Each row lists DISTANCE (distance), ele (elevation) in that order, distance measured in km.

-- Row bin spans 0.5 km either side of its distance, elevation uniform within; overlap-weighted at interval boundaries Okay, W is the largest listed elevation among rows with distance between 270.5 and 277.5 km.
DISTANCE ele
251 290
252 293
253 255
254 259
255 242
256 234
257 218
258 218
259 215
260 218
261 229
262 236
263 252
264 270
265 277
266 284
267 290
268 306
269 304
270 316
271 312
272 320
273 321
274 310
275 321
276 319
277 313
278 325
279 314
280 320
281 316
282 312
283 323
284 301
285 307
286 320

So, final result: 321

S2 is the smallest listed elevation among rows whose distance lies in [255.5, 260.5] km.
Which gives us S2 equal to 215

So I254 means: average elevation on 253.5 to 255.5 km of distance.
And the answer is 250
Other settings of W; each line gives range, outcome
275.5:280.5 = 325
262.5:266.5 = 284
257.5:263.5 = 252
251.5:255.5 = 293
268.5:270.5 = 316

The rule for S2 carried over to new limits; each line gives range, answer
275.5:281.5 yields 313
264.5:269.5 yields 277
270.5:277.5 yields 310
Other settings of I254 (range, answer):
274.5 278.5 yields 320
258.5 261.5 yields 221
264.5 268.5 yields 289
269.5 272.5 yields 316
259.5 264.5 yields 241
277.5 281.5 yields 319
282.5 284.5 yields 312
